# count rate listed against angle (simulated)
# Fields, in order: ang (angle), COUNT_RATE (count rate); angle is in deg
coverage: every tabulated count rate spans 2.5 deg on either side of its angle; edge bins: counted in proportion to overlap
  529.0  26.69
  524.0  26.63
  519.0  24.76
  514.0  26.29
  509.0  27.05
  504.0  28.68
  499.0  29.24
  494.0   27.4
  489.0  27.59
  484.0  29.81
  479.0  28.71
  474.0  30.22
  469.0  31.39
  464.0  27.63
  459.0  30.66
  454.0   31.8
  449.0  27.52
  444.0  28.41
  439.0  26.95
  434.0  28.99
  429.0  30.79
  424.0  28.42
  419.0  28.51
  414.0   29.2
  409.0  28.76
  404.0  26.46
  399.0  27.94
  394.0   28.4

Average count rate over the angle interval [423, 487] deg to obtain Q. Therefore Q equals 29.3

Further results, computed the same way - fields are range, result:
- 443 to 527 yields 28.4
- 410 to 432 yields 29.2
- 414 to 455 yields 28.8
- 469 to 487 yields 29.8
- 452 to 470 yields 30.2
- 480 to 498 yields 28.4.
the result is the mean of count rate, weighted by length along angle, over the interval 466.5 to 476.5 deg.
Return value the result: 30.8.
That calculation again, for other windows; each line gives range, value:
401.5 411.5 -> 27.6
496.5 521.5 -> 27.2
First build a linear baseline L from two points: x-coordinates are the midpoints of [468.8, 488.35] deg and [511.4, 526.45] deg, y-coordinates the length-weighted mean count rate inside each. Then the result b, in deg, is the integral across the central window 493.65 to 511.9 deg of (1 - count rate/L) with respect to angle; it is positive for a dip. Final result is -0.49 deg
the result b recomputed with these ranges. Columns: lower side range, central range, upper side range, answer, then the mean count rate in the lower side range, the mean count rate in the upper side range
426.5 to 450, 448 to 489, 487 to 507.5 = -1.9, 28.6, 28.2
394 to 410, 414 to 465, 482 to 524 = -2.5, 27.7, 27.5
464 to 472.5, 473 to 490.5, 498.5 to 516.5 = 0.1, 30.1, 27.7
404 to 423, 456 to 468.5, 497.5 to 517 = -0.7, 28.5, 27.7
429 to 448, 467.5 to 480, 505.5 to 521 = -1.3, 28.4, 26.2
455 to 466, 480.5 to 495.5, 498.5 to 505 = 0.4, 29.6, 28.9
